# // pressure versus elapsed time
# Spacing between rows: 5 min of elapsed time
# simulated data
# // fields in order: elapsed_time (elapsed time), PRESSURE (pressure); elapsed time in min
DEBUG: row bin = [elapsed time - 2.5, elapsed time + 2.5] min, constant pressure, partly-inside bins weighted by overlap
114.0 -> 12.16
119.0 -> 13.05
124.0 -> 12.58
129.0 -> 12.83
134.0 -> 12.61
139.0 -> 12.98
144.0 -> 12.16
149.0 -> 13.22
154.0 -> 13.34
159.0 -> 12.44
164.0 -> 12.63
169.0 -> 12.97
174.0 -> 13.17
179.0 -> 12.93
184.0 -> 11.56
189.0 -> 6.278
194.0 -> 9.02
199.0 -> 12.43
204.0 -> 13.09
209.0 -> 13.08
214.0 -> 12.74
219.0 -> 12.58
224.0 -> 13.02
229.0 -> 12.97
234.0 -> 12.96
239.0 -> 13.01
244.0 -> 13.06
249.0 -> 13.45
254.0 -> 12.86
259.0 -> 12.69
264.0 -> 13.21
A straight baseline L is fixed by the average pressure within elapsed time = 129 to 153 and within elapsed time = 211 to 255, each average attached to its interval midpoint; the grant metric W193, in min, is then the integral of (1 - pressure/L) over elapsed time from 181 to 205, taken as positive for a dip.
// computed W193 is 4.71 min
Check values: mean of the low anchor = 12.8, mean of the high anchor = 13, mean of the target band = 10.4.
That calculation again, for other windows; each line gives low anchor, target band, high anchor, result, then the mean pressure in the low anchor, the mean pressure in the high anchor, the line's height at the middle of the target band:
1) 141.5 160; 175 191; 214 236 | 2.7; 12.8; 12.9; 12.8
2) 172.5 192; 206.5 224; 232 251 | -1.1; 10.8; 13.1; 12.1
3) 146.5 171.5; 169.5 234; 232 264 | 4.9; 12.9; 13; 13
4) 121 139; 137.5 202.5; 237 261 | 4.5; 12.7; 13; 12.8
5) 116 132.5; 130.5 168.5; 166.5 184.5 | 0.0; 12.8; 12.8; 12.8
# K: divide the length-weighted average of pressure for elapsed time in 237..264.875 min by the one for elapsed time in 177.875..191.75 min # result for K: 1.3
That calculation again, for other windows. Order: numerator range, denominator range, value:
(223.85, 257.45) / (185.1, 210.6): 1.21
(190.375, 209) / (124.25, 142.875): 0.90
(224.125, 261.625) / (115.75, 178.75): 1.01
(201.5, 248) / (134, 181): 1.01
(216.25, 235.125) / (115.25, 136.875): 1.01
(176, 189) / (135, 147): 0.88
